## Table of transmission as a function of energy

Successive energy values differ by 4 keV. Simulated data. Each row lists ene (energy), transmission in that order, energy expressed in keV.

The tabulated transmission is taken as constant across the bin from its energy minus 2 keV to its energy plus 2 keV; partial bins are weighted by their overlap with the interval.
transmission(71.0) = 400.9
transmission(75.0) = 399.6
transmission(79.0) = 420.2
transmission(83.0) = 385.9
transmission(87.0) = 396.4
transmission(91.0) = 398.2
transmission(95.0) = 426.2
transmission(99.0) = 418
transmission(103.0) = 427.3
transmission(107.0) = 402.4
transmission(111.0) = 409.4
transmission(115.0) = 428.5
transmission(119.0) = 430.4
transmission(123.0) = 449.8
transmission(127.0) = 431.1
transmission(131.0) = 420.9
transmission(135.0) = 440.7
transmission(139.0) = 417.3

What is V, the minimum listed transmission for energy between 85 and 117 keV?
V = 396.4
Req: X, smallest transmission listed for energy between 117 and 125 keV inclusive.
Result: 430.4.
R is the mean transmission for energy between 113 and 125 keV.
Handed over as 436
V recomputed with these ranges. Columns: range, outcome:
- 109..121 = 409.4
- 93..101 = 418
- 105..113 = 402.4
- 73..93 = 385.9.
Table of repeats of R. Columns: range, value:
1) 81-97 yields 402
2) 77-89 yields 401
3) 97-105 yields 423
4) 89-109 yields 414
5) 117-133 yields 433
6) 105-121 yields 418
